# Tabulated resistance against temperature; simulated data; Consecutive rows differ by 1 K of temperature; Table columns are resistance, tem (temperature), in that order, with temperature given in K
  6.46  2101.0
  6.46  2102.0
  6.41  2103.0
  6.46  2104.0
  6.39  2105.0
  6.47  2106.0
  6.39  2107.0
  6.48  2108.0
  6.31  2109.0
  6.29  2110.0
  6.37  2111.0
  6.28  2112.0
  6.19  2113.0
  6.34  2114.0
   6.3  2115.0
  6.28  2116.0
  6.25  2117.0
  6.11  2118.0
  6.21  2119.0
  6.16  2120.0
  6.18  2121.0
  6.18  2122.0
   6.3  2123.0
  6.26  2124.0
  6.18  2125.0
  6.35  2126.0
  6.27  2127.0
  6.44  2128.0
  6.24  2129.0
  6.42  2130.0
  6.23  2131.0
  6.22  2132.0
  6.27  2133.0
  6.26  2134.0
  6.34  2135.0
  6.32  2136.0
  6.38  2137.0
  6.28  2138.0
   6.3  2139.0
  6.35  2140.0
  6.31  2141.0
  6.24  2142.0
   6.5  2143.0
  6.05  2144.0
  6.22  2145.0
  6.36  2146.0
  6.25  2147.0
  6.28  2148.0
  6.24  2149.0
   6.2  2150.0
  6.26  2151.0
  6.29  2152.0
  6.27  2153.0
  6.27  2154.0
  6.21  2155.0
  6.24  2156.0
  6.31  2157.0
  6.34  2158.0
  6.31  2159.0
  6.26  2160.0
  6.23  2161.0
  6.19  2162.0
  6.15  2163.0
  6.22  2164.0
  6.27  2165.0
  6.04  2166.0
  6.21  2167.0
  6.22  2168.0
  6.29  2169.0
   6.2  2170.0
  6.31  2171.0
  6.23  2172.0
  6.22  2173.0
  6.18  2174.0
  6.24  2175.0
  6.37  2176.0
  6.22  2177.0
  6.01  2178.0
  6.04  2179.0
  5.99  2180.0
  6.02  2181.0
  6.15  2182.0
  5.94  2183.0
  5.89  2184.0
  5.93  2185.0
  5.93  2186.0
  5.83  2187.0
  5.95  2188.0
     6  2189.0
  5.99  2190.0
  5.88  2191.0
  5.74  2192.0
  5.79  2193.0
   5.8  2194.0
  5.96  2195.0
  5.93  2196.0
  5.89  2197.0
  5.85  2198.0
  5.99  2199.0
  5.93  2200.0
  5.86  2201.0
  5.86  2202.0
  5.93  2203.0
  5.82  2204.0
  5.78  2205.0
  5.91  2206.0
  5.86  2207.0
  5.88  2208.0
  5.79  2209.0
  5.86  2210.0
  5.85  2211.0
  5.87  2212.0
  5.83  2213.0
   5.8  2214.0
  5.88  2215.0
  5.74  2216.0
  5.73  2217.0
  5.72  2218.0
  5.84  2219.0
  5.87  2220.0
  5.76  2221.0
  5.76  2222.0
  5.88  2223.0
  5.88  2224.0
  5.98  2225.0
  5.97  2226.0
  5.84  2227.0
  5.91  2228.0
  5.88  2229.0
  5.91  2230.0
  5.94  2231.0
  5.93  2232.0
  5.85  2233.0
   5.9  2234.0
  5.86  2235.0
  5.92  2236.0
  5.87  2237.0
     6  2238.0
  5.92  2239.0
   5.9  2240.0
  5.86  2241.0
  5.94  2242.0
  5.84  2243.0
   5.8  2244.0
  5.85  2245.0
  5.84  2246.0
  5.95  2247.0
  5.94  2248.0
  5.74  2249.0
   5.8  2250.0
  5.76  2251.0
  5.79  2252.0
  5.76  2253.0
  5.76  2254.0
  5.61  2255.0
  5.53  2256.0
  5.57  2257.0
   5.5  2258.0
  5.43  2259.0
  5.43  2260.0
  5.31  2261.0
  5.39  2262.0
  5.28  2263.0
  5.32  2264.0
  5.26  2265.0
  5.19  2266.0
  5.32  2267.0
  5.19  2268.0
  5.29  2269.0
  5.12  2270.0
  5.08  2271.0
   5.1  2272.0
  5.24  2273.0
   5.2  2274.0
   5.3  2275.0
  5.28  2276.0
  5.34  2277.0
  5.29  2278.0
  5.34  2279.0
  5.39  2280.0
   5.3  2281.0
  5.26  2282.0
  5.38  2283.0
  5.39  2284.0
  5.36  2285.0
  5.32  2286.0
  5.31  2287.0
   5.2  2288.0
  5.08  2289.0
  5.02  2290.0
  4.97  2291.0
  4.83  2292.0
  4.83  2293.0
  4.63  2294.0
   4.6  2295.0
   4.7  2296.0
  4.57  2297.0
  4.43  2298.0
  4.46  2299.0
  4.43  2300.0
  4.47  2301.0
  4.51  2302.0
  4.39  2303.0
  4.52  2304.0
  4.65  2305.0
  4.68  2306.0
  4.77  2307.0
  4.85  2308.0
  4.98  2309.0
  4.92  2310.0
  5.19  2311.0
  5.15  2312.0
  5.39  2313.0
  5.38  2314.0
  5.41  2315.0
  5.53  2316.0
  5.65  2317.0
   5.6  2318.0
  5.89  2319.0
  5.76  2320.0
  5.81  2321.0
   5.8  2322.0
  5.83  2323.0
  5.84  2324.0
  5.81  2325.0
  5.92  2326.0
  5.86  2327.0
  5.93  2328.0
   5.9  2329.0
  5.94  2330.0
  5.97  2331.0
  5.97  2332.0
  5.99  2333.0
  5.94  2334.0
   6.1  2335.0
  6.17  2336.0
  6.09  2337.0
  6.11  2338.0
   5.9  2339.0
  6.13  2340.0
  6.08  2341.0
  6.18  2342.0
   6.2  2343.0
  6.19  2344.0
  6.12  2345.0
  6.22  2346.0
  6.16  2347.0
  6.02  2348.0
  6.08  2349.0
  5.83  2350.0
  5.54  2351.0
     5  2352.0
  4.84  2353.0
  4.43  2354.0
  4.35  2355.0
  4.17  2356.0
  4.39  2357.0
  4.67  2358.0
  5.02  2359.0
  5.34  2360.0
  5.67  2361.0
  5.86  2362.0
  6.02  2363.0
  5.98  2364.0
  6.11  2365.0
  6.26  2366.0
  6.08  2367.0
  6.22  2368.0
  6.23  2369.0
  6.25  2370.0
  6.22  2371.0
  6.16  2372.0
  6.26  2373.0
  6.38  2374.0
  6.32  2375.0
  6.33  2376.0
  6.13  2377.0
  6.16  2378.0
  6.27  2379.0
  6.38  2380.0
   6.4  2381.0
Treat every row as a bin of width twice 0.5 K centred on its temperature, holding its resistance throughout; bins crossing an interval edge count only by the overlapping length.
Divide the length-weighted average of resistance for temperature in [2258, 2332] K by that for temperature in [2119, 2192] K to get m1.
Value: 0.8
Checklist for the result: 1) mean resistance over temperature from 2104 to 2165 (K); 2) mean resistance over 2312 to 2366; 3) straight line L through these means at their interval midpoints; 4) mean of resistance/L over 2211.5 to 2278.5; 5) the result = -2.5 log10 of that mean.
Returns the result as 0.06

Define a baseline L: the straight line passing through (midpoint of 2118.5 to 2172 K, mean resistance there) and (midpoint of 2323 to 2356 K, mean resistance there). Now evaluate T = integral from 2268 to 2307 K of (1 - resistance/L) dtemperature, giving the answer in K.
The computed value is 6.3 K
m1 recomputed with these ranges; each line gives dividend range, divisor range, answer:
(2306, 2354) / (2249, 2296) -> 1.08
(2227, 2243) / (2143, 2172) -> 0.95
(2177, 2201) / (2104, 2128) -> 0.94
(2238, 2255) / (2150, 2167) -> 0.94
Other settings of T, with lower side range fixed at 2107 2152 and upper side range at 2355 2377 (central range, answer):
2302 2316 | 2.3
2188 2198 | 0.4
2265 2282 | 2.1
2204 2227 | 1.0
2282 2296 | 2.1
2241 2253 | 0.4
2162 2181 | 0.0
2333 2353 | -0.5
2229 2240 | 0.3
